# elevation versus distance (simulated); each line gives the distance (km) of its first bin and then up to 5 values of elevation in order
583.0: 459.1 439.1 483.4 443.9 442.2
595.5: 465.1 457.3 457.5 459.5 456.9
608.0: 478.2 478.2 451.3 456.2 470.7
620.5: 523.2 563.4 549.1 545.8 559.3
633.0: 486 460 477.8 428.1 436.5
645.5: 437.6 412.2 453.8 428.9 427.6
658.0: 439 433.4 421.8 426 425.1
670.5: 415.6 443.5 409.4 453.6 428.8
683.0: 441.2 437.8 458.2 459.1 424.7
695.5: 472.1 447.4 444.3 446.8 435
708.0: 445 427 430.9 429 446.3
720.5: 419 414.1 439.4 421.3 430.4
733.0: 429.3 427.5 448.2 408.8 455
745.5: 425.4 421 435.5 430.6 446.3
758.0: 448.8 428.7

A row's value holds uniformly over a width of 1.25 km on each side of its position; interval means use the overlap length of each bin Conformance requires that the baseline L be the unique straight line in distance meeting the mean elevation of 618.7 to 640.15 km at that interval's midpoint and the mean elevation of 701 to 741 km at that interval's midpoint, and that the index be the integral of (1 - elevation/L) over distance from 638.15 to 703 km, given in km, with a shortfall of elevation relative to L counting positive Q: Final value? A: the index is 5.4 km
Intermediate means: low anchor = 515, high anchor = 432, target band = 437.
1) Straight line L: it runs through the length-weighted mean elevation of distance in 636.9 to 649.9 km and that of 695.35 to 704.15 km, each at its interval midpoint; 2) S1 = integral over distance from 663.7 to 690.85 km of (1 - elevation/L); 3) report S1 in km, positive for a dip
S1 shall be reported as 0.6 km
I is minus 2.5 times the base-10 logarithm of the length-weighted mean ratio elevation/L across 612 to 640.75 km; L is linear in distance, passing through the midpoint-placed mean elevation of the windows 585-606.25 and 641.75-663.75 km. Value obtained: -0.13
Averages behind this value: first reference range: 457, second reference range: 433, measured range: 500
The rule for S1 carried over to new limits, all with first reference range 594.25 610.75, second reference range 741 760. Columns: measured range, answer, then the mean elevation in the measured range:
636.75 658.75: 0.84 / 438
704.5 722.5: 0.43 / 432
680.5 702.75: 0.01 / 447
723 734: 0.30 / 428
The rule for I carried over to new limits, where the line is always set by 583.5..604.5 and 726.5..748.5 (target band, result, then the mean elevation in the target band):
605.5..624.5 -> -0.08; 487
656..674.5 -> 0.04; 429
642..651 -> 0.03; 433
